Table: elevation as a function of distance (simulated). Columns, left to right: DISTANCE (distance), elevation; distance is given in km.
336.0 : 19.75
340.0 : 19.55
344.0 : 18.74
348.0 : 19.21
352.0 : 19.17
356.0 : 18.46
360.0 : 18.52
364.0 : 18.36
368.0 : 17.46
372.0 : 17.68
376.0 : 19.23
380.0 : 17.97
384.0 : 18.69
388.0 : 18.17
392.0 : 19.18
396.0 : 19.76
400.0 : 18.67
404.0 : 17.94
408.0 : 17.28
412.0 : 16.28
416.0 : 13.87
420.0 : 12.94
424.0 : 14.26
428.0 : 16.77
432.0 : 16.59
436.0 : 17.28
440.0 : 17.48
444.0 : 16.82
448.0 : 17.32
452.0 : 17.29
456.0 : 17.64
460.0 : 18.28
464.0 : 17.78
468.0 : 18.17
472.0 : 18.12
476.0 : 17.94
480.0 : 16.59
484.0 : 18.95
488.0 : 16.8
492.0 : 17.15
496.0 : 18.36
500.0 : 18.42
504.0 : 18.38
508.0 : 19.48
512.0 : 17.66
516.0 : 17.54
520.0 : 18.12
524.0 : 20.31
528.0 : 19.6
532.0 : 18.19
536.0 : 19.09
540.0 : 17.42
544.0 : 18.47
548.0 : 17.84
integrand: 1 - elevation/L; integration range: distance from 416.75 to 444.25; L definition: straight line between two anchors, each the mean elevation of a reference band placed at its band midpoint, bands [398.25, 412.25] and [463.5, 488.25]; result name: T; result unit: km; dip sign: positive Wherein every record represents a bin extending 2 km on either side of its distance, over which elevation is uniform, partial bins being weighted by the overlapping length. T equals 2.9 km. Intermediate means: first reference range 17.7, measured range 15.9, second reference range 17.8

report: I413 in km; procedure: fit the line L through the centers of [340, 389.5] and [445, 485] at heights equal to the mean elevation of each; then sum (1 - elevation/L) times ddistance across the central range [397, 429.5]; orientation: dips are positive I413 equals 3.7 km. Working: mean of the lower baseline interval 18.5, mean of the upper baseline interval 17.8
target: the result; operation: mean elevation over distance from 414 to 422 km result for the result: 13.4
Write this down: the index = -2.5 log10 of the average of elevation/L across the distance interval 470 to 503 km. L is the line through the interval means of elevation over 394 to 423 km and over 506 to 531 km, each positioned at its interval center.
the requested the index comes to 0.019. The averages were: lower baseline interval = 16.6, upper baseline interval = 18.8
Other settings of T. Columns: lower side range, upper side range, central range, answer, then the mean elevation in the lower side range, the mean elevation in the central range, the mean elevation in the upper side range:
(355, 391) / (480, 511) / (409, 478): 5.4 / 18.3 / 16.8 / 18.1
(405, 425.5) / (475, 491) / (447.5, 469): -1.5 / 15.1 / 17.8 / 17.5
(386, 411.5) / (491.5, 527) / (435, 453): 1.2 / 18.4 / 17.2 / 18.5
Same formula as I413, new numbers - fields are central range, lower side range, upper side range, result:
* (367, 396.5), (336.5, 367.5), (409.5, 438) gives -1.8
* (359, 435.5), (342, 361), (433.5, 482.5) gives 4.1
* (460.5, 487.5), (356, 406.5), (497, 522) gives 0.6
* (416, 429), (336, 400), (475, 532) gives 2.9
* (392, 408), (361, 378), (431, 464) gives -0.7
